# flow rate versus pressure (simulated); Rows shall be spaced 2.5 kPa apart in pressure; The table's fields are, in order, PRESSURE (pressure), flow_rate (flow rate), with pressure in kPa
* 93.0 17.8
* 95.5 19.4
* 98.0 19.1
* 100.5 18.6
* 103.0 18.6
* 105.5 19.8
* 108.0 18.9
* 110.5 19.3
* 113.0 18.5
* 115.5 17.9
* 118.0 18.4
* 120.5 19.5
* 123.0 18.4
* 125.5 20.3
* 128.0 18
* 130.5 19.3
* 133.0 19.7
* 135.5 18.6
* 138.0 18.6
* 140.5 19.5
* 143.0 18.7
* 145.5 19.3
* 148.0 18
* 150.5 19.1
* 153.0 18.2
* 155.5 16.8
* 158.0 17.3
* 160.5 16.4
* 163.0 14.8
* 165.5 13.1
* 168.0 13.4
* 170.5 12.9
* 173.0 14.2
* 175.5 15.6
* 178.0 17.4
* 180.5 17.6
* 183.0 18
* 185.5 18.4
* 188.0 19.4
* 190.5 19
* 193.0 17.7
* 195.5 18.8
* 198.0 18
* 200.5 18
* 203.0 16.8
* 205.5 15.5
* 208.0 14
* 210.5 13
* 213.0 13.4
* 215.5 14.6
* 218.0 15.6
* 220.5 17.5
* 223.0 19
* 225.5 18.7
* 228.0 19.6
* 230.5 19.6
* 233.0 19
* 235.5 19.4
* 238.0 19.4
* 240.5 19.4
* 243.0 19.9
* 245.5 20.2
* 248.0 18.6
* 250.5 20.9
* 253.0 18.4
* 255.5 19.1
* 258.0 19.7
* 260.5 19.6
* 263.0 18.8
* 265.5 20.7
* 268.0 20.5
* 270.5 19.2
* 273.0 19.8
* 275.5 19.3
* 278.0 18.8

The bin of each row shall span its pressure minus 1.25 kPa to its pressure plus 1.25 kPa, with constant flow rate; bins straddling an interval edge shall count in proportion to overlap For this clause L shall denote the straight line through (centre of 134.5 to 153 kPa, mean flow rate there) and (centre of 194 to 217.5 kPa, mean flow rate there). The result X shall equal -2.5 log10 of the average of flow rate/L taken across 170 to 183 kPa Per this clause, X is 0.08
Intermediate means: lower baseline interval 18.8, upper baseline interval 15.8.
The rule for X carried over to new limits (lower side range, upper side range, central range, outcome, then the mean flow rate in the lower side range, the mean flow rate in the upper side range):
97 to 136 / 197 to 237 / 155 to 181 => 0.17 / 18.9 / 17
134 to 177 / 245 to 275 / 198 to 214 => 0.18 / 16.8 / 19.6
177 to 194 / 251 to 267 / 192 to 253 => 0.06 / 18.2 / 19.5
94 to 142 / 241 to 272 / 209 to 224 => 0.25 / 19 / 19.6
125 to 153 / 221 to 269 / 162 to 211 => 0.17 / 18.9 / 19.5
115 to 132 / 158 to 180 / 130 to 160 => -0.09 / 18.9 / 15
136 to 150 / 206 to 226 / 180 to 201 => -0.10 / 18.8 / 15.6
